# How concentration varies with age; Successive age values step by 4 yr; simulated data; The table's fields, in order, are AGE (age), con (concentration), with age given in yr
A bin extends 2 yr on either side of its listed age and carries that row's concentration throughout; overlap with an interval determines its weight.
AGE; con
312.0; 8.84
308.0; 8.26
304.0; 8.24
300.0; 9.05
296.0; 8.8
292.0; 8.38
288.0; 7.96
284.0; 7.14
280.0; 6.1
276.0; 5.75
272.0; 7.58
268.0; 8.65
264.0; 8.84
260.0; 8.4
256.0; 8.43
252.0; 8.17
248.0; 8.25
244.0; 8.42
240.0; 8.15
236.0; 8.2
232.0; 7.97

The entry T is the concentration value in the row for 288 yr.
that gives 7.96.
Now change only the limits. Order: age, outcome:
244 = 8.42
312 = 8.84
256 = 8.43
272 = 7.58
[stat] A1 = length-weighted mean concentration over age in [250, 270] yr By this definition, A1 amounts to 8.5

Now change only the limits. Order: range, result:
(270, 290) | 6.91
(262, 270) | 8.75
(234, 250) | 8.25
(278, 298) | 7.68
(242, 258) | 8.32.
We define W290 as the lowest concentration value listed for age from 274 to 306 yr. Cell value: 5.75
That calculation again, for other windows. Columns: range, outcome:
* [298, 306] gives 8.24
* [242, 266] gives 8.17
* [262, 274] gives 7.58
